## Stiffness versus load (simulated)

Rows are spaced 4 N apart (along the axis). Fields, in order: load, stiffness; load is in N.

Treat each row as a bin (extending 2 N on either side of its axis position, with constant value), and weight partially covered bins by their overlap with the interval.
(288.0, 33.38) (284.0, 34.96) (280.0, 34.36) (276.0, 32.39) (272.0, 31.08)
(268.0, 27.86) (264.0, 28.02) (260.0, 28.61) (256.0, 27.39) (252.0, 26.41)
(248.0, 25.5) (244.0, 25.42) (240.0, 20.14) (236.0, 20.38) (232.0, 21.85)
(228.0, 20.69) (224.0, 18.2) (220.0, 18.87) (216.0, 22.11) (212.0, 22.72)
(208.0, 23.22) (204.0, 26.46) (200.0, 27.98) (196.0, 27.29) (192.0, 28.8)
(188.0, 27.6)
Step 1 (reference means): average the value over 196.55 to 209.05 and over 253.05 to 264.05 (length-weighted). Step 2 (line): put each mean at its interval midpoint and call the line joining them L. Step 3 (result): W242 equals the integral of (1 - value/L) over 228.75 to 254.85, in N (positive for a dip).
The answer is 3.9 N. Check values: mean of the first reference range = 26.3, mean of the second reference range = 27.9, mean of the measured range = 23.3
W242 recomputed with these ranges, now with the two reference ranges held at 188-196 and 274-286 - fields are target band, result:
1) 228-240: 3.9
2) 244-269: 4.0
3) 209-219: 2.5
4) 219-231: 4.3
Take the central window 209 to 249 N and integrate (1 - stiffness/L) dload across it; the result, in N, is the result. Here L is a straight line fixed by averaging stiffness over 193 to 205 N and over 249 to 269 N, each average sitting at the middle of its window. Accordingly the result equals 8.7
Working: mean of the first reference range 27.4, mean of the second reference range 27.5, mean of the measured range 21.5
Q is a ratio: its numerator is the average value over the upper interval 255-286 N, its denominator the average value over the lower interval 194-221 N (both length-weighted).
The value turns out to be 1.3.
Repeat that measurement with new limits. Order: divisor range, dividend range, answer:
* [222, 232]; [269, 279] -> 1.59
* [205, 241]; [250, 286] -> 1.43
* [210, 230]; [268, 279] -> 1.52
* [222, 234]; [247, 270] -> 1.35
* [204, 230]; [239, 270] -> 1.23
